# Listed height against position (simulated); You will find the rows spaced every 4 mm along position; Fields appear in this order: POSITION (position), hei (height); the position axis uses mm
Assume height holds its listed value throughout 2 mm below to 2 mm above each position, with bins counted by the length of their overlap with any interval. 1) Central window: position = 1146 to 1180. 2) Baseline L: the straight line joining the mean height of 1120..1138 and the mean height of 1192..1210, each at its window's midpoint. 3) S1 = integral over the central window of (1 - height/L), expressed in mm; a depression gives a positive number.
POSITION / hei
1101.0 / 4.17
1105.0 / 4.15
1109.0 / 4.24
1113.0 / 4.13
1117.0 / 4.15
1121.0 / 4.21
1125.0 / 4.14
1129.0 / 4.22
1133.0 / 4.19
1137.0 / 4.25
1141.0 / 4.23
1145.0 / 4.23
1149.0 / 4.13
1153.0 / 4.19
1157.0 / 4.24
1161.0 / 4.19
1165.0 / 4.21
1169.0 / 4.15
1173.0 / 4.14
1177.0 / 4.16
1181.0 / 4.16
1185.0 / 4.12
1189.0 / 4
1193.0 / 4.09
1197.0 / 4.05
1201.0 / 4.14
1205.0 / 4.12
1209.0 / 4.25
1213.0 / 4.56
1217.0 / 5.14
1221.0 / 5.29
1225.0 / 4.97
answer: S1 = -0.11 mm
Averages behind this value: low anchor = 4.2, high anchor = 4.13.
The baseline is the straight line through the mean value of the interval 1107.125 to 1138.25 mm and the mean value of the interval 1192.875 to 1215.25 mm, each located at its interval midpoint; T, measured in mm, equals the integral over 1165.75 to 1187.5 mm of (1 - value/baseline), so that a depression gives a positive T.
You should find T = 0.3 mm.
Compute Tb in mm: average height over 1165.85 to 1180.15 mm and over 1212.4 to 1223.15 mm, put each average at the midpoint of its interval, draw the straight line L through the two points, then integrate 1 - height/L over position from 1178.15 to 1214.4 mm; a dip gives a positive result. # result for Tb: 3.6 mm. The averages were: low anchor 4.16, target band 4.16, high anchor 5.05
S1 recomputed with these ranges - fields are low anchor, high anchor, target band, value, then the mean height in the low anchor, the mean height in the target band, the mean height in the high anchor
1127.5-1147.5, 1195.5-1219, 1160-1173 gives 0.3 mm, 4.22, 4.18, 4.38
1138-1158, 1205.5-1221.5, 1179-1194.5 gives 1.4 mm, 4.2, 4.09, 4.7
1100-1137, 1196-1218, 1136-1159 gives 0.2 mm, 4.18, 4.21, 4.36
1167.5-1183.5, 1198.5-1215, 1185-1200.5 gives 0.5 mm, 4.15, 4.07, 4.26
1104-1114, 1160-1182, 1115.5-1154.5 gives -0.2 mm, 4.18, 4.19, 4.17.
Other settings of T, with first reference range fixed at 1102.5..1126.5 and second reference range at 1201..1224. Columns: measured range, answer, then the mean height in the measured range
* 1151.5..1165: 0.5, 4.21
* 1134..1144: 0.1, 4.23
